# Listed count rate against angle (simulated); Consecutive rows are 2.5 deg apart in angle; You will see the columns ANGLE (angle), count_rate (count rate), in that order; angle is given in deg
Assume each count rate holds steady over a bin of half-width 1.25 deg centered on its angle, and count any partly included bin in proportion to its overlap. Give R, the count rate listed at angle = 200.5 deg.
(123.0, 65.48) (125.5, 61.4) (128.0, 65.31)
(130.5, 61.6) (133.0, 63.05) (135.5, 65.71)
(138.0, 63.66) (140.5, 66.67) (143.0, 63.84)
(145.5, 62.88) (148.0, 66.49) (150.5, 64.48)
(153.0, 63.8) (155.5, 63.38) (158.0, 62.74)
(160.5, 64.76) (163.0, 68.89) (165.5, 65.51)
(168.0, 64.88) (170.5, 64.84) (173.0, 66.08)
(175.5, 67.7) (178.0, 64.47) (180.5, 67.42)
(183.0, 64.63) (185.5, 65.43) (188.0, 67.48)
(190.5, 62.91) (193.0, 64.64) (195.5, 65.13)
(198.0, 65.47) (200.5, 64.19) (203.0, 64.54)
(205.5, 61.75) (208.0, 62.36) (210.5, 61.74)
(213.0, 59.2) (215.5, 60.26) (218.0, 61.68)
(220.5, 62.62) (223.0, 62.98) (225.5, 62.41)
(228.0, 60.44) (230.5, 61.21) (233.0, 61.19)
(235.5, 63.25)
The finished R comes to 64.19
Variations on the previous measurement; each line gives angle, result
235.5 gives 63.25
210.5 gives 61.74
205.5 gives 61.75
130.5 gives 61.6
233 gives 61.19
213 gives 59.2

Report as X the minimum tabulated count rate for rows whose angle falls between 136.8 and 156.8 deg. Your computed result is 62.88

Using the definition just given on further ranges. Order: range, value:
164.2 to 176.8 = 64.84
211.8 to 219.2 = 59.2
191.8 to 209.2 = 61.75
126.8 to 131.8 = 61.6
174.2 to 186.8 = 64.47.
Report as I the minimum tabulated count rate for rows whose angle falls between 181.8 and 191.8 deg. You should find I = 62.91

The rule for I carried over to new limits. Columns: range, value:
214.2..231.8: 60.26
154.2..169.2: 62.74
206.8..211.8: 61.74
